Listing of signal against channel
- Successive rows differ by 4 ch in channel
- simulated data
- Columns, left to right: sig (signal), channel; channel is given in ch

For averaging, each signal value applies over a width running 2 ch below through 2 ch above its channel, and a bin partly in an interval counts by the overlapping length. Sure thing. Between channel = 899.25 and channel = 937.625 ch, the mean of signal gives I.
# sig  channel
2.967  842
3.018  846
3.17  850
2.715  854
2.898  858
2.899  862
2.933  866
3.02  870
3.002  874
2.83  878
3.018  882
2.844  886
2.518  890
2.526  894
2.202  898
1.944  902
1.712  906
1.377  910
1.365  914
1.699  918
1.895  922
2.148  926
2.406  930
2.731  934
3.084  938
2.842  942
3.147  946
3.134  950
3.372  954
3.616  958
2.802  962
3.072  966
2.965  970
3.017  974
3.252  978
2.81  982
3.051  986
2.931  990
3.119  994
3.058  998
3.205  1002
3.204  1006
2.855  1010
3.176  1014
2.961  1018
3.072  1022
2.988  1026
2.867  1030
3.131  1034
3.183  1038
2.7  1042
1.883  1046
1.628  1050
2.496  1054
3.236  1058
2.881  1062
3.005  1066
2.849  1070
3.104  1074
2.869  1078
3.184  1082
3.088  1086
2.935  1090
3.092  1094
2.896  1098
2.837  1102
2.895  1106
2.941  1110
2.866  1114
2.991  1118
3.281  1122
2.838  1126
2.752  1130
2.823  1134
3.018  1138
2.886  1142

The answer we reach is 1.97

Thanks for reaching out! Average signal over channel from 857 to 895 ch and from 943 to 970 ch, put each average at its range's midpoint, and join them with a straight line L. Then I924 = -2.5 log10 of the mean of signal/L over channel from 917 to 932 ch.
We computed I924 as 0.423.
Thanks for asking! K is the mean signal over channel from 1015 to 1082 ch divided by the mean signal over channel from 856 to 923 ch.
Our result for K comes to 1.17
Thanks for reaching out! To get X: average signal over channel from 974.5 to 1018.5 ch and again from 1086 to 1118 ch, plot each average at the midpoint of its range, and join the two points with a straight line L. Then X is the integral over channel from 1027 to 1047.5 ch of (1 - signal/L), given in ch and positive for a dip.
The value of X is 1.55 ch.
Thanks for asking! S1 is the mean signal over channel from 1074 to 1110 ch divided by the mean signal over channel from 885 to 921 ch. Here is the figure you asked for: 1.49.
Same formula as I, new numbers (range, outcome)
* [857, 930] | 2.37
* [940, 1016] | 3.09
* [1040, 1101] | 2.79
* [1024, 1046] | 2.87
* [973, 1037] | 3.05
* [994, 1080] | 2.88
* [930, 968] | 3.05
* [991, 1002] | 3.1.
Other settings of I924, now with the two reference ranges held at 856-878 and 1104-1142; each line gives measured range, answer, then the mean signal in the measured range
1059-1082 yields -0.016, 2.98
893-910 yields 0.425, 1.99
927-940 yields 0.094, 2.69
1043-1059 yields 0.275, 2.28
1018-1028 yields -0.030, 3.02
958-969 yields -0.046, 3.06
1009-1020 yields -0.028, 3.01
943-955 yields -0.084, 3.17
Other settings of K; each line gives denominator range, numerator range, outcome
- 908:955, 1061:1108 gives 1.23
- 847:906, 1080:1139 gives 1.09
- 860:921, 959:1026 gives 1.28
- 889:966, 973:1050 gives 1.19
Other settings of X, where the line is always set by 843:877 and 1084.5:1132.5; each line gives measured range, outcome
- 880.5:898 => 1.7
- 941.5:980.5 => -2.3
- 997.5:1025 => -1.1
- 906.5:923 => 7.7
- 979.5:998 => -0.3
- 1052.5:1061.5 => 0.2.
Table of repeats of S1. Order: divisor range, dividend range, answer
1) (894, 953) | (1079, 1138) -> 1.29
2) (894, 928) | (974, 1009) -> 1.67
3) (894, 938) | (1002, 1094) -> 1.43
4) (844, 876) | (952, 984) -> 1.05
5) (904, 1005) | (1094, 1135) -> 1.08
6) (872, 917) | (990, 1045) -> 1.32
